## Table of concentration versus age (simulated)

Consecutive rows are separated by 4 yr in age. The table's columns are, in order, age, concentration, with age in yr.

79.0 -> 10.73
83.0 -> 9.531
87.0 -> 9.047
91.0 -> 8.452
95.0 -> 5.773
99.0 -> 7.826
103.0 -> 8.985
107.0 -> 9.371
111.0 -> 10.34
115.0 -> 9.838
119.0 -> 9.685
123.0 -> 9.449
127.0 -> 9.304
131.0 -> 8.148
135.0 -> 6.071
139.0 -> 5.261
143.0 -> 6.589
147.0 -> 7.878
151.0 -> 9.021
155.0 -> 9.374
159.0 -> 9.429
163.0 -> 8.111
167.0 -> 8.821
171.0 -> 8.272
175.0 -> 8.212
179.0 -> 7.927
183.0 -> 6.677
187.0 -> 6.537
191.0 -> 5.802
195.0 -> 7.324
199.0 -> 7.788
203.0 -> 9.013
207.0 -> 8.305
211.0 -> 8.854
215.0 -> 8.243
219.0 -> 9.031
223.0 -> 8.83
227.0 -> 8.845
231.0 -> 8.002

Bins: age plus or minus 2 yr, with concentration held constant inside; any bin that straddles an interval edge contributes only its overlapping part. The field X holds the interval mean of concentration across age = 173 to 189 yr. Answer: 7.34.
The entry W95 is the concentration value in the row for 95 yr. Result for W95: 5.773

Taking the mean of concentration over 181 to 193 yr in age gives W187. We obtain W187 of 6.34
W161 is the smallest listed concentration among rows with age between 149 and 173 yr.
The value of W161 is 8.111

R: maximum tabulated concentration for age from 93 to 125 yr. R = 10.34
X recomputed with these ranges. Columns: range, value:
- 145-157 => 8.76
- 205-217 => 8.47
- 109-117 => 10.1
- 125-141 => 7.2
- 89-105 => 7.76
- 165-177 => 8.44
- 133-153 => 6.96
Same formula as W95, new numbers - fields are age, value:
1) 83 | 9.531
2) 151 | 9.021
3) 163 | 8.111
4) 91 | 8.452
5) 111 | 10.34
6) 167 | 8.821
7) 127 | 9.304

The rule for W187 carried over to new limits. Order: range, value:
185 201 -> 6.86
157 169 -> 8.79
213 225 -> 8.7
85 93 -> 8.75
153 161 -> 9.4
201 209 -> 8.66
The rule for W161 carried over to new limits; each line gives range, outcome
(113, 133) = 8.148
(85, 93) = 8.452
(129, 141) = 5.261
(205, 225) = 8.243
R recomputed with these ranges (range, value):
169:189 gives 8.272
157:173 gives 9.429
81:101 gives 9.531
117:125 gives 9.685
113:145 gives 9.838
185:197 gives 7.324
